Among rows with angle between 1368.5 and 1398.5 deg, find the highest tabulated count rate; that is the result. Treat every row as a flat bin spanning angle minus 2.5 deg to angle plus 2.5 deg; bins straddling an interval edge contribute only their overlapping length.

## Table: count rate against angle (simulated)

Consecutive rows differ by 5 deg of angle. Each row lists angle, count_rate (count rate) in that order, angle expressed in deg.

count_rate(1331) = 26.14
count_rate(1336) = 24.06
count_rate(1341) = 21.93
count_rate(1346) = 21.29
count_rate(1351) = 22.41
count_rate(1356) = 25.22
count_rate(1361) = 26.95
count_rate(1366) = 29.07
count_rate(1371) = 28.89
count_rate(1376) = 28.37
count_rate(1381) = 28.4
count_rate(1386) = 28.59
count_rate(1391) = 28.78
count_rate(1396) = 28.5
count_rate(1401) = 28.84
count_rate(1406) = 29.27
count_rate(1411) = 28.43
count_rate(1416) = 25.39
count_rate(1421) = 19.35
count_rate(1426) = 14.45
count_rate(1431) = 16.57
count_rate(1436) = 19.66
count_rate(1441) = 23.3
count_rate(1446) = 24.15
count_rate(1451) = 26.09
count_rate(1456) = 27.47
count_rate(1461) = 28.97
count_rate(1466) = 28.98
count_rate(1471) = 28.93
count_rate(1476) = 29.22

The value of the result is 28.89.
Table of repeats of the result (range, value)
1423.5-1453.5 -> 26.09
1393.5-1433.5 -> 29.27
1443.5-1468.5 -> 28.98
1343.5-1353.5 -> 22.41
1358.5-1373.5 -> 29.07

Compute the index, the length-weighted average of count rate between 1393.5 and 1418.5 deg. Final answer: 28.1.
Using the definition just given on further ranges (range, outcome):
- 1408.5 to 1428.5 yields 21.9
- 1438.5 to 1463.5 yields 26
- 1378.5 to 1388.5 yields 28.5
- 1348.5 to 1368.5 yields 25.9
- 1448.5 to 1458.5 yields 26.8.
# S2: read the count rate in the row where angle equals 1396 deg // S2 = 28.5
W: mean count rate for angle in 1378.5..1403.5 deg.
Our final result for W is 28.6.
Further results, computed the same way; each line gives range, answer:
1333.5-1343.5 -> 23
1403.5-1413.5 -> 28.9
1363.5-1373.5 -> 29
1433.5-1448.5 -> 22.4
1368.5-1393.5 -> 28.6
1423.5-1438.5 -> 16.9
